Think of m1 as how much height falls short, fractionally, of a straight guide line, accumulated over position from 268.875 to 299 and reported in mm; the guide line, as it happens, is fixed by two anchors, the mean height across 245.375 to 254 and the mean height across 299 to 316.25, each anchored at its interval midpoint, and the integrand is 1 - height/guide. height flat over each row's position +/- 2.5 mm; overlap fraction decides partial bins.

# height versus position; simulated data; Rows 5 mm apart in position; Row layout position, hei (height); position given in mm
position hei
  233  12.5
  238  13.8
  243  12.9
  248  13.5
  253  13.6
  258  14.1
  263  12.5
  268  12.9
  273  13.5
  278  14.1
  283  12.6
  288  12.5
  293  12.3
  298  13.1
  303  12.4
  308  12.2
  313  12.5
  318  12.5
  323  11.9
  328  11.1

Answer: -0.28 mm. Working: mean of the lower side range 13.5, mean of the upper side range 12.4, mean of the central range 13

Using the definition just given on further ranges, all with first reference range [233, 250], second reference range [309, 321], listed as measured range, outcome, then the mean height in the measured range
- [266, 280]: -0.64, 13.5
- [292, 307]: 0.03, 12.6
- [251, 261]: -0.53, 13.8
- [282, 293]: 0.22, 12.5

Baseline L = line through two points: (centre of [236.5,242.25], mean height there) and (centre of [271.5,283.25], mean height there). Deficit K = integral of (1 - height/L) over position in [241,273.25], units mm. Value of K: 0.6 mm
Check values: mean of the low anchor 13.5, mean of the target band 13.3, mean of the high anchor 13.5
